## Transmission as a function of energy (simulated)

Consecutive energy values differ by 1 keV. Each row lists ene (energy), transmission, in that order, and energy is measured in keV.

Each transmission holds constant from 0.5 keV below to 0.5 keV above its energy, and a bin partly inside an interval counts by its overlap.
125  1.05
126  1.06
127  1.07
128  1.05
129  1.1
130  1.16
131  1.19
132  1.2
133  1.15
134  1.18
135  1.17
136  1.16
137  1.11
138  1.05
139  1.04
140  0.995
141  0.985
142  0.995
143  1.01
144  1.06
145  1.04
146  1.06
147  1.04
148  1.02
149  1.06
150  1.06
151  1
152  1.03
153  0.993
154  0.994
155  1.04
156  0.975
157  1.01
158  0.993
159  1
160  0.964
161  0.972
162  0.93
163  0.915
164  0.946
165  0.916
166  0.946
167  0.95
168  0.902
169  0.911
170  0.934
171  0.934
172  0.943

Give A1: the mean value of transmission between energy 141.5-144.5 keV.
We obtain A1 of 1.02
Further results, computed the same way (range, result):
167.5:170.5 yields 0.916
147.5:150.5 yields 1.05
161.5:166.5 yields 0.931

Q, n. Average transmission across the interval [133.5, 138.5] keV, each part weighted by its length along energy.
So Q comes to 1.13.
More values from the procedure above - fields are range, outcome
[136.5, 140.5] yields 1.05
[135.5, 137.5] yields 1.14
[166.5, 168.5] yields 0.926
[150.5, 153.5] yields 1.01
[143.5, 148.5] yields 1.04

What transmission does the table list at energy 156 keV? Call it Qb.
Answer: 0.975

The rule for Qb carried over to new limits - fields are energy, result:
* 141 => 0.985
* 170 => 0.934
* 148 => 1.02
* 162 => 0.93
